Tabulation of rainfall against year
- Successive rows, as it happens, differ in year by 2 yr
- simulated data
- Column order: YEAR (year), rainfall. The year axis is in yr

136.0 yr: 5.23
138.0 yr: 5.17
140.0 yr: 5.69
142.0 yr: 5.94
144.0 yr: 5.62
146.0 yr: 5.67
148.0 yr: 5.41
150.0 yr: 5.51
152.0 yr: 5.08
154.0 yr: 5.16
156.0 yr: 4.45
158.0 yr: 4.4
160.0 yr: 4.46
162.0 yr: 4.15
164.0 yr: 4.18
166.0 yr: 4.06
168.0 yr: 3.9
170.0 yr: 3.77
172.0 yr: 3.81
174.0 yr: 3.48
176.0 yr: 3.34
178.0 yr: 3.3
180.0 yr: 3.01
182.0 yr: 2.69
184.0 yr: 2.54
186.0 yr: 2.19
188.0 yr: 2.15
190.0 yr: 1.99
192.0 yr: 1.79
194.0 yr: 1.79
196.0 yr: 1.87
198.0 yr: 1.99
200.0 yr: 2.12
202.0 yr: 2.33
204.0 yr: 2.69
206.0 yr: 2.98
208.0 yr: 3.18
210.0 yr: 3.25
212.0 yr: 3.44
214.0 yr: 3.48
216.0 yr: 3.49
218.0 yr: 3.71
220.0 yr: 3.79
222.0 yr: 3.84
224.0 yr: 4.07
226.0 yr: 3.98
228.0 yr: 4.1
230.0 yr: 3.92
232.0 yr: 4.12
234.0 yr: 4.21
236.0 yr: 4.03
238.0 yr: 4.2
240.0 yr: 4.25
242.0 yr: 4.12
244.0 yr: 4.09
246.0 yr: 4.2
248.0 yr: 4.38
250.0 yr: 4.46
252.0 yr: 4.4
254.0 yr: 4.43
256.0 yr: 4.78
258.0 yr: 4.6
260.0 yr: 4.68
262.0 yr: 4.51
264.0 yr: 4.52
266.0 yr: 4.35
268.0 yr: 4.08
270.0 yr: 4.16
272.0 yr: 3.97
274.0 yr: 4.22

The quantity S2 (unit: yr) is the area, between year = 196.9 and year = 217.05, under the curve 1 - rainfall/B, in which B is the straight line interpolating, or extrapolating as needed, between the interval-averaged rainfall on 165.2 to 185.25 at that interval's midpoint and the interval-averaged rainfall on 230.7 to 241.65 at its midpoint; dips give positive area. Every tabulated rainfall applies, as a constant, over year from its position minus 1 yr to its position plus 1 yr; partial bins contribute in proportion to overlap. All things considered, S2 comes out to 4.8 yr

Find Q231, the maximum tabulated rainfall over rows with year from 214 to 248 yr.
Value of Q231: 4.38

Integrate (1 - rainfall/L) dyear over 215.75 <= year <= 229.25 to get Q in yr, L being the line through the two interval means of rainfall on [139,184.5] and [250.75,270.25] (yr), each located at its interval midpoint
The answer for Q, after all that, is 1.66 yr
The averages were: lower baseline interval 4.35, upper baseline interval 4.46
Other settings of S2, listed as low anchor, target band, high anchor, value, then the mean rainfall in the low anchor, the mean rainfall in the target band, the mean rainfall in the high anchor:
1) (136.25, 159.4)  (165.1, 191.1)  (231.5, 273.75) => 10.0 yr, 5.27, 3.09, 4.31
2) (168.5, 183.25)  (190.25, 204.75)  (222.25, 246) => 6.2 yr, 3.35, 2.07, 4.1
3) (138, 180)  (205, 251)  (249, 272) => 6.0 yr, 4.55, 3.88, 4.43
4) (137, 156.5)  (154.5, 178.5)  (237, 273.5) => 5.7 yr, 5.39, 3.98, 4.34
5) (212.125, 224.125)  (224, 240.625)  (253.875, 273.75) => -0.8 yr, 3.68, 4.1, 4.4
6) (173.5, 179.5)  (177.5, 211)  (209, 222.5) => 9.6 yr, 3.33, 2.45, 3.56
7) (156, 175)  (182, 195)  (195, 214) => 4.5 yr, 4.05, 2.12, 2.69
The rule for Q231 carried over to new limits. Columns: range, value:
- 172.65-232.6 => 4.12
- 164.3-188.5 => 4.06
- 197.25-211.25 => 3.25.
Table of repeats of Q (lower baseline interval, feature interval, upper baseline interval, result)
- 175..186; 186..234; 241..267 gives 6.9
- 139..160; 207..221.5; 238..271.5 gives 3.7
